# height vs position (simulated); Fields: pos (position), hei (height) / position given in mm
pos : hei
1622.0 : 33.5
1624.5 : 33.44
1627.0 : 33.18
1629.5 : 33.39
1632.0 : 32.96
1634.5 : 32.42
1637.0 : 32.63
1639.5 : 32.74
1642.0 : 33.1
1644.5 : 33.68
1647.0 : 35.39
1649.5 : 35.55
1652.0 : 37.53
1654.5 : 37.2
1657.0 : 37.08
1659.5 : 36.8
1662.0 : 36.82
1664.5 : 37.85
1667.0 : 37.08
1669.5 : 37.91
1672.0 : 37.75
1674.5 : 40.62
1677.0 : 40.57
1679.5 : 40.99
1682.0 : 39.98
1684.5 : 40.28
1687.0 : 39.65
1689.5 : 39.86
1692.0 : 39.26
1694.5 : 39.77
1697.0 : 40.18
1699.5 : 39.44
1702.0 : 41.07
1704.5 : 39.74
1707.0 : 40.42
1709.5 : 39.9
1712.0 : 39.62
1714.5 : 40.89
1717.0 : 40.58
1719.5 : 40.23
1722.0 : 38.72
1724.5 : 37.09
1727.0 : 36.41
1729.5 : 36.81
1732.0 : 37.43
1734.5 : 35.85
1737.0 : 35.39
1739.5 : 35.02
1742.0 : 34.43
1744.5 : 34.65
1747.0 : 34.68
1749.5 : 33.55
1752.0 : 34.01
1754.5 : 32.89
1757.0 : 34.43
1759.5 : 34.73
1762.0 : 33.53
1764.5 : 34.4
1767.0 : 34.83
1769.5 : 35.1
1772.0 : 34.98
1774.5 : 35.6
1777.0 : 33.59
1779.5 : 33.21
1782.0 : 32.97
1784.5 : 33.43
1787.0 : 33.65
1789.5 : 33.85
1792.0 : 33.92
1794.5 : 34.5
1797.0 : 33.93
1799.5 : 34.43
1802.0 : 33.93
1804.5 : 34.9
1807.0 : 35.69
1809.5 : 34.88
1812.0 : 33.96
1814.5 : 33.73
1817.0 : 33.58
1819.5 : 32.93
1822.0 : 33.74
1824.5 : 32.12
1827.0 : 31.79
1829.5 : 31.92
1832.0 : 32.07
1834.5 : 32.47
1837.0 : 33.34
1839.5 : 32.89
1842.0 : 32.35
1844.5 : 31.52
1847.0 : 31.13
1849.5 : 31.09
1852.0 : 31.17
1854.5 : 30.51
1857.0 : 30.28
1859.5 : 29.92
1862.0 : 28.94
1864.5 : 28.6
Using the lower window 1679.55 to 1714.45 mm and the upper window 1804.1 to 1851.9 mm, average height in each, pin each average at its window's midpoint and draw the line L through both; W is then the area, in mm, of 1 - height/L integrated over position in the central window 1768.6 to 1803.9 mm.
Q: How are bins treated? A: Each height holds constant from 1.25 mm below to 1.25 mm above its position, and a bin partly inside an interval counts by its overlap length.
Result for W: 1.1 mm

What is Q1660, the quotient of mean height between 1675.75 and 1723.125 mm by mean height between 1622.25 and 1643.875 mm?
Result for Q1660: 1.2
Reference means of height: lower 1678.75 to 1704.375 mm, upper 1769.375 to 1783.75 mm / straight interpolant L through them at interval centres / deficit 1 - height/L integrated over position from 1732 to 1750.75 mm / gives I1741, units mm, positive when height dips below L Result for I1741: 0.8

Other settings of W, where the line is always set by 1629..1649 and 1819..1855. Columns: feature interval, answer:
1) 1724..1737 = -1.5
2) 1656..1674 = -2.3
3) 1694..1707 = -2.8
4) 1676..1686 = -2.2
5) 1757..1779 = -1.4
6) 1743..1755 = -0.5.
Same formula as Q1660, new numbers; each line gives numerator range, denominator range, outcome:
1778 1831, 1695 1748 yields 0.88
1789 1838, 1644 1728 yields 0.87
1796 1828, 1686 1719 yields 0.85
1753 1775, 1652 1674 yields 0.92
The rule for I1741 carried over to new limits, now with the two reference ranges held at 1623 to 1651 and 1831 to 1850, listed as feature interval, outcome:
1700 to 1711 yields -2.38 mm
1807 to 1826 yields -0.80 mm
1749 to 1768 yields -0.78 mm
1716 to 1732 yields -2.55 mm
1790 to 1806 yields -0.90 mm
